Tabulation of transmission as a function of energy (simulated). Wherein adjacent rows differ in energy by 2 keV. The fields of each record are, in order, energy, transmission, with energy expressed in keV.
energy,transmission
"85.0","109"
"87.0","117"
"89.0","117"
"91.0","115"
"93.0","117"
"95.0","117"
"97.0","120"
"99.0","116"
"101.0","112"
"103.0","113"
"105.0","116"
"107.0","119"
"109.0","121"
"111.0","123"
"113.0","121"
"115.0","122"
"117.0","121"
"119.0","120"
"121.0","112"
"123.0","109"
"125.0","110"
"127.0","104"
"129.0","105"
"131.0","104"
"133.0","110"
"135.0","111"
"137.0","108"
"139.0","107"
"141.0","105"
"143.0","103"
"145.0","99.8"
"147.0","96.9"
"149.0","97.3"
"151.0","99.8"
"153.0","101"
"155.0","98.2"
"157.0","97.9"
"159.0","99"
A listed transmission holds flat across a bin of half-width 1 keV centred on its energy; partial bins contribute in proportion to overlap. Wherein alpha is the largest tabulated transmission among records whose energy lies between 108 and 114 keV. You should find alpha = 123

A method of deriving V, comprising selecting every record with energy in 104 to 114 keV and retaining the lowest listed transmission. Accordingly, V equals 116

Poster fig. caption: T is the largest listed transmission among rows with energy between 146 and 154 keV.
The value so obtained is 101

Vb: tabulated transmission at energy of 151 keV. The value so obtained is 99.8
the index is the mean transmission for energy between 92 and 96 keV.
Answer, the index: 117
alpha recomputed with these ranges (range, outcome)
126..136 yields 111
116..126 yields 121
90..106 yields 120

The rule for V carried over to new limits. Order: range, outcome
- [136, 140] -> 107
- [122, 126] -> 109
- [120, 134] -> 104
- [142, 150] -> 96.9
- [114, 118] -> 121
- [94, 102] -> 112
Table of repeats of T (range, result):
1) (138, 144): 107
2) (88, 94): 117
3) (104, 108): 119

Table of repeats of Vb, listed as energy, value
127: 104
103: 113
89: 117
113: 121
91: 115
